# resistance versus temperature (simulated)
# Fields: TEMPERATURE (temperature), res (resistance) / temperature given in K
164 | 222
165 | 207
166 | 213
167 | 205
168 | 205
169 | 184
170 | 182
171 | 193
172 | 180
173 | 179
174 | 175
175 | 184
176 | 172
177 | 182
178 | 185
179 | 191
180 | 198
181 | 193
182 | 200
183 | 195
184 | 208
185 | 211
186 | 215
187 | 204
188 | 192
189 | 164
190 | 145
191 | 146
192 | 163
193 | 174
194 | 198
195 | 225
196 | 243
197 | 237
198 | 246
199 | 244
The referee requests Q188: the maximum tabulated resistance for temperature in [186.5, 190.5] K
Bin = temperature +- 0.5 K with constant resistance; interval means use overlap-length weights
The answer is 204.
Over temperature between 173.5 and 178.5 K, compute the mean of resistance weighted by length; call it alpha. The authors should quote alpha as 180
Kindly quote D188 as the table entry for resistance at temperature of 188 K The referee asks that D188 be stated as 192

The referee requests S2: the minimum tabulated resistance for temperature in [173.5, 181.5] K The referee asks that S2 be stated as 172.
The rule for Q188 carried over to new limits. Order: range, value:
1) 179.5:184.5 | 208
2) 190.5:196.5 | 243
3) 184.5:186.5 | 215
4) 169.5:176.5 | 193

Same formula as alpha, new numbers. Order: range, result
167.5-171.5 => 191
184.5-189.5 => 197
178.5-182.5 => 196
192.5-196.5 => 210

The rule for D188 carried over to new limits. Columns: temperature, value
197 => 237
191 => 146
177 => 182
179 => 191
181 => 193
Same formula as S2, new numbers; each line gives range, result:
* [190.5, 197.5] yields 146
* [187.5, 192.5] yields 145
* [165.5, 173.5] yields 179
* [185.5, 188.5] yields 192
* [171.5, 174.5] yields 175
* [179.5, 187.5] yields 193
